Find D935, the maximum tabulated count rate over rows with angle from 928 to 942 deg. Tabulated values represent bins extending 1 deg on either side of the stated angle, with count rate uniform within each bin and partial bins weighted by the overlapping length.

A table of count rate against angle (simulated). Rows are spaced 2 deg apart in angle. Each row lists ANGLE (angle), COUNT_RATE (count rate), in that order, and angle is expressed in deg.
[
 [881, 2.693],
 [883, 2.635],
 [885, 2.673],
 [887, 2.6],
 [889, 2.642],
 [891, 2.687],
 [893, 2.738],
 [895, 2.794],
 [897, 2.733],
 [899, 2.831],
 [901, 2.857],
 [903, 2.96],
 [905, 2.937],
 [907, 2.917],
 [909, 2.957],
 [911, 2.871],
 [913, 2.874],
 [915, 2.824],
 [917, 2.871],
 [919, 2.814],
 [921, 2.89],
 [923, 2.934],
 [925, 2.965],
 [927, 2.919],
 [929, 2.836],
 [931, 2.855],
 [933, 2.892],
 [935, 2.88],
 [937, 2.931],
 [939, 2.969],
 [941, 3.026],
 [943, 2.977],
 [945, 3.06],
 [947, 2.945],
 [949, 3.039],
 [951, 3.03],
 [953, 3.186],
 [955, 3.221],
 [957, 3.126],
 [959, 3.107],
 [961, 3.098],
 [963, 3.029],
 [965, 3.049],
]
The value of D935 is 3.026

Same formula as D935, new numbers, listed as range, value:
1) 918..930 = 2.965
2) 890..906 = 2.96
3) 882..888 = 2.673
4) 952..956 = 3.221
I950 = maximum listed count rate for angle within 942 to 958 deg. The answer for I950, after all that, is 3.221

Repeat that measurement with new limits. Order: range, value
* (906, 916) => 2.957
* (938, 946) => 3.06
